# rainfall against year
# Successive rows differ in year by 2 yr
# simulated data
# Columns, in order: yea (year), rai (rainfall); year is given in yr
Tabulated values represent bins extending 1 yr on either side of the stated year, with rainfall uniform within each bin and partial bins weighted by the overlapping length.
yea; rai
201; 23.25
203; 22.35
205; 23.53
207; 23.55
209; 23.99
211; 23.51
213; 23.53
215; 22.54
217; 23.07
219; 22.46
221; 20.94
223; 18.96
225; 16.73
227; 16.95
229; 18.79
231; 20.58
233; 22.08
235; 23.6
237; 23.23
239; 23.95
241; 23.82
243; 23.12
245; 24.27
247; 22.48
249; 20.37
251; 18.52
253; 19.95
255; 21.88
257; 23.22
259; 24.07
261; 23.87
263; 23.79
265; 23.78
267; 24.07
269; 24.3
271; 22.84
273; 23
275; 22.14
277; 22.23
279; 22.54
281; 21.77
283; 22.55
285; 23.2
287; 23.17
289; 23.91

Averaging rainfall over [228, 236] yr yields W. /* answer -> 21.3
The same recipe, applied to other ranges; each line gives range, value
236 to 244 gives 23.5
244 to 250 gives 22.4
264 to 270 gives 24.1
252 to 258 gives 21.7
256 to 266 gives 23.7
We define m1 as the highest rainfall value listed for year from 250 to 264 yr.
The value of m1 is 24.07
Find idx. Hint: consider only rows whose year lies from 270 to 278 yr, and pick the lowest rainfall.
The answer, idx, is 22.14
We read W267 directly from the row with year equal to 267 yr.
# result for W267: 24.07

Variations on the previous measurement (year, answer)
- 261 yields 23.87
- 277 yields 22.23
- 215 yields 22.54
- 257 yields 23.22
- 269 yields 24.3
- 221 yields 20.94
